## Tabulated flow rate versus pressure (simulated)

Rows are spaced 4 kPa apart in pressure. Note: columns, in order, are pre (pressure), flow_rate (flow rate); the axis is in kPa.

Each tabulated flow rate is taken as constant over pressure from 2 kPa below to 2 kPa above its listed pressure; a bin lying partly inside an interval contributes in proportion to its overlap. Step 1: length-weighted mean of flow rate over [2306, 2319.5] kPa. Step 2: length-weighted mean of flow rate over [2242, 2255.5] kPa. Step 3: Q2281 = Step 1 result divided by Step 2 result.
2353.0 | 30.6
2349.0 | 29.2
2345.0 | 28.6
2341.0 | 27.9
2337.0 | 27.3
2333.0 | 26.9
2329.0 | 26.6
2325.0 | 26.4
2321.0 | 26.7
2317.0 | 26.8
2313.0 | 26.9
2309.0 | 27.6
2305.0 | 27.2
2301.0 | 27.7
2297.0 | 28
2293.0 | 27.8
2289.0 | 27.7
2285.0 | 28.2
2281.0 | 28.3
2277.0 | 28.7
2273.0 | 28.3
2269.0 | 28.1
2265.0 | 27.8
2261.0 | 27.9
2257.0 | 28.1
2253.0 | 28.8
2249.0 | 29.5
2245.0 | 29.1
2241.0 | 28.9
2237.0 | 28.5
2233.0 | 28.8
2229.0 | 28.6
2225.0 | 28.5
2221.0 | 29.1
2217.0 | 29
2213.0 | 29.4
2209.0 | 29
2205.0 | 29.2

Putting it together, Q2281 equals 0.93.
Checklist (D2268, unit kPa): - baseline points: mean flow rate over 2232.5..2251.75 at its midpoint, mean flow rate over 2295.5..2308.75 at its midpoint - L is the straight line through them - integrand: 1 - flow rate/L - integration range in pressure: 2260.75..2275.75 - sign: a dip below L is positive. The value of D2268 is 0.2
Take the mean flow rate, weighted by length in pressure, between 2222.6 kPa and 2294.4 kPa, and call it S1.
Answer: 28.4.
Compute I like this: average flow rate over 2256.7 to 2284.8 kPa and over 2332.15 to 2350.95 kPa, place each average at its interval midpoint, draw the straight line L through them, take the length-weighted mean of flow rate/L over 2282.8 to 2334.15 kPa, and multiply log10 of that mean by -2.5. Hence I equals 0.03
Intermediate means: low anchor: 28.2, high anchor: 28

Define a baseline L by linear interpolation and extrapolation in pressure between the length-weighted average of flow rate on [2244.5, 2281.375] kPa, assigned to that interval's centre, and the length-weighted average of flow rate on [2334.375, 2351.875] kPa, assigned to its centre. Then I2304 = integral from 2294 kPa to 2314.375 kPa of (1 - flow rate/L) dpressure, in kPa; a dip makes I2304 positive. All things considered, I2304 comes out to 0.6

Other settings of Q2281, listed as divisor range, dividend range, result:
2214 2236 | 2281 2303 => 0.97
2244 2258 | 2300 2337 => 0.93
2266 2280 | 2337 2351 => 1.00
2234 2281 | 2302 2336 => 0.94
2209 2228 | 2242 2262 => 0.99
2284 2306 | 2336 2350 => 1.02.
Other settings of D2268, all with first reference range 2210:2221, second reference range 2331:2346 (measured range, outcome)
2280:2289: 0.1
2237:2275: 0.2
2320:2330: 0.4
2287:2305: 0.3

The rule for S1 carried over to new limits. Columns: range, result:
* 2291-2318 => 27.5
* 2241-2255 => 29.1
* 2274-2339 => 27.4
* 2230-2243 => 28.7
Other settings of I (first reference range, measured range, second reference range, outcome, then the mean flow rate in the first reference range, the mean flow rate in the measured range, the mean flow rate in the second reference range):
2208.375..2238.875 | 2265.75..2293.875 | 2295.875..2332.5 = -0.02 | 28.9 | 28.2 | 27.1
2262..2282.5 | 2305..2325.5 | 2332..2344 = 0.03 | 28.2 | 26.9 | 27.5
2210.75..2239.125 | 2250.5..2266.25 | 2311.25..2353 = 0.01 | 28.8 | 28.2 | 27.5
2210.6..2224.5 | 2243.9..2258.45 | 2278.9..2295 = -0.01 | 29.1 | 28.9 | 28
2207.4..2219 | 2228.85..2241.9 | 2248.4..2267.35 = 0.00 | 29.1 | 28.7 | 28.3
